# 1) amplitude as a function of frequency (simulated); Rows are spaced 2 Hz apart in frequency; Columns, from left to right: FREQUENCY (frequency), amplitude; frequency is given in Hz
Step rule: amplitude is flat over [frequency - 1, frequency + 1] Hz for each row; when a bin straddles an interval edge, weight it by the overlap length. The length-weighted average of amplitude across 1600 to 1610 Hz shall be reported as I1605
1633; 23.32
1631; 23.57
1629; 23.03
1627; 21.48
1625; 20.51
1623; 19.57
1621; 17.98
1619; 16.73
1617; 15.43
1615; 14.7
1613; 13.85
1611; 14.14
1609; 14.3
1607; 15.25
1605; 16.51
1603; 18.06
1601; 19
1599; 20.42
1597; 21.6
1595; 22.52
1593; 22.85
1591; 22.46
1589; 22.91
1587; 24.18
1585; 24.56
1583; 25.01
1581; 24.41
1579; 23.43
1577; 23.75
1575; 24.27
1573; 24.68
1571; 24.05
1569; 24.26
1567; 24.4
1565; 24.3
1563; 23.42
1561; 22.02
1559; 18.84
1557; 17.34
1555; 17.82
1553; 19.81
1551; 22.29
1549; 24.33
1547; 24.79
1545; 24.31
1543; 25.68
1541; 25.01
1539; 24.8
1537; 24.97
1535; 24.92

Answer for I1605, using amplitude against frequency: 16.6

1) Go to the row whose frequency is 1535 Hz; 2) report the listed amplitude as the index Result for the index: 24.92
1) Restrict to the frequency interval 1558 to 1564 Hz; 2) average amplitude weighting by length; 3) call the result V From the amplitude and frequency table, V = 21.4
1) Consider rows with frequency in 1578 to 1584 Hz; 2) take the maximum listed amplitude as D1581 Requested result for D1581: 25.01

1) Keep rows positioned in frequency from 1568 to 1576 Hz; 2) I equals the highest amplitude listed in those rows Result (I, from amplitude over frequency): 24.68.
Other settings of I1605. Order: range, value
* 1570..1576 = 24.3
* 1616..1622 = 16.7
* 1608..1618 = 14.5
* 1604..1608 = 15.9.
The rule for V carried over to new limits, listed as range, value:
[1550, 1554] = 21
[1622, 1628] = 20.5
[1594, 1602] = 20.9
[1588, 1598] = 22.5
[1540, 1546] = 25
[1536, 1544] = 25.1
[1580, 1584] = 24.7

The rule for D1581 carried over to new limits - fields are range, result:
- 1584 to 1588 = 24.56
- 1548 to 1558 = 24.33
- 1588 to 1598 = 22.91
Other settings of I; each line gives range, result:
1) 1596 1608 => 21.6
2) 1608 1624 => 19.57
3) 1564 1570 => 24.4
